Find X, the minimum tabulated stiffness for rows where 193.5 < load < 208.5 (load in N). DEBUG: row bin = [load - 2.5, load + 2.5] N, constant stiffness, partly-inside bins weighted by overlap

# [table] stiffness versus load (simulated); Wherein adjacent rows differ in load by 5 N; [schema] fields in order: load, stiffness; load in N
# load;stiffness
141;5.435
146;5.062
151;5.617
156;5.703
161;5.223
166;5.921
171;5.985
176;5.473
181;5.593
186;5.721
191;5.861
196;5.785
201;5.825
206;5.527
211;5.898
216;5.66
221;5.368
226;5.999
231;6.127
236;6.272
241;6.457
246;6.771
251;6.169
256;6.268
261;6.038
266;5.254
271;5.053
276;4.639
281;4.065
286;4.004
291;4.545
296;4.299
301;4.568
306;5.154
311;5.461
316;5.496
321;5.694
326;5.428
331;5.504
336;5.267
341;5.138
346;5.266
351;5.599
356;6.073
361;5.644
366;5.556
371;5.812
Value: 5.527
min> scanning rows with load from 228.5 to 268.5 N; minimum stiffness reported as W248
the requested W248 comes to 5.254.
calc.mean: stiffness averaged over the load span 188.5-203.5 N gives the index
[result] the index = 5.82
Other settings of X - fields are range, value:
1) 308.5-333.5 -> 5.428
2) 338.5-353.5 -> 5.138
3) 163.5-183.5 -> 5.473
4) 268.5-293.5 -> 4.004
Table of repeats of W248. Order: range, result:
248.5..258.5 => 6.169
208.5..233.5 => 5.368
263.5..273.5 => 5.053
